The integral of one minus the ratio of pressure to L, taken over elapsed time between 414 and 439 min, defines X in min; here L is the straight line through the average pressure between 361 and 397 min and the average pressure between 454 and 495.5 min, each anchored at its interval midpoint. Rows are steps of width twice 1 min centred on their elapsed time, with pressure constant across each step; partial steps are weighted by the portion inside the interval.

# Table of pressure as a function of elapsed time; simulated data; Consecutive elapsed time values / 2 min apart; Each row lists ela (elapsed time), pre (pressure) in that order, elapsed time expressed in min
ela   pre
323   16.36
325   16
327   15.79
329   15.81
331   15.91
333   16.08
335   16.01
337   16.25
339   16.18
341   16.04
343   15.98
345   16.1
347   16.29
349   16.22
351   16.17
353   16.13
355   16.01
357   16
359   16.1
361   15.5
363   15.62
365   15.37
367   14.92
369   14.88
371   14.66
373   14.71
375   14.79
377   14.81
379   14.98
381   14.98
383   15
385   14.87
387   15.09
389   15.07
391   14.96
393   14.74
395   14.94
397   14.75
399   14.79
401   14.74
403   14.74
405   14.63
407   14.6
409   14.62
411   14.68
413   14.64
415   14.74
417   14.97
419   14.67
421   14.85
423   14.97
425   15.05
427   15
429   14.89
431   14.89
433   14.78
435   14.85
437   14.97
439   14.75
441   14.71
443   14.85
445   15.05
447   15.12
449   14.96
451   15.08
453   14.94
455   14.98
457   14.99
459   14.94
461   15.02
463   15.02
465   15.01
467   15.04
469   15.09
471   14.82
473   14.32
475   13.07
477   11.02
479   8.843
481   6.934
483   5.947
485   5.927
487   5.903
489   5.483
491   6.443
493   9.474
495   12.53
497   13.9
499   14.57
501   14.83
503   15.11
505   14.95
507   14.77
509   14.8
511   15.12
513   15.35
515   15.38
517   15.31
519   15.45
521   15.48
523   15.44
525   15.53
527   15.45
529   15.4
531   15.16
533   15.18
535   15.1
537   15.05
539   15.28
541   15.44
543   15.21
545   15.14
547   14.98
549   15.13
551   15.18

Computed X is -3.1 min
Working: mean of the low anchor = 15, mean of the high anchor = 11.5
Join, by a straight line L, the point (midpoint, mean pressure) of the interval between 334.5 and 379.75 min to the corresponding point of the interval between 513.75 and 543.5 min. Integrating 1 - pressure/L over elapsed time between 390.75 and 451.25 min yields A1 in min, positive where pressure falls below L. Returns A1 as 2.69 min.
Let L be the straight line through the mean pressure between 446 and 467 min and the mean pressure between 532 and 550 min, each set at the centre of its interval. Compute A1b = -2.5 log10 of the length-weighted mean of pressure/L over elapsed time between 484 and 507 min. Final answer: 0.34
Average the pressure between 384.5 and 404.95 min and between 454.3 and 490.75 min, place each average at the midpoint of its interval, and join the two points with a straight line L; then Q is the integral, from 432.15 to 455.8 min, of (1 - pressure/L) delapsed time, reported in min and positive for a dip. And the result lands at -3.86 min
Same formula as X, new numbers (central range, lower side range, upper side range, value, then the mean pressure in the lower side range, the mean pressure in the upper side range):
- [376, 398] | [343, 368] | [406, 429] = 0.6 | 15.9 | 14.8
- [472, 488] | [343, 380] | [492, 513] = 5.9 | 15.5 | 14.1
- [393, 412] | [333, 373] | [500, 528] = 1.1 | 15.8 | 15.2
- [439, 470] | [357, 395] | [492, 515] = -1.0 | 15.1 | 14.2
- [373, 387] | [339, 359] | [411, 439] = 0.6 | 16.1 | 14.9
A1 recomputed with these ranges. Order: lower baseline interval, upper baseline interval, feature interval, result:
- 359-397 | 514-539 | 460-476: 0.56 min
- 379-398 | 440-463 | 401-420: 0.31 min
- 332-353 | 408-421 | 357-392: 0.92 min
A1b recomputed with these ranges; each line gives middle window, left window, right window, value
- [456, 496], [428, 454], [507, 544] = 0.31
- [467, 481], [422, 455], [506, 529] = 0.20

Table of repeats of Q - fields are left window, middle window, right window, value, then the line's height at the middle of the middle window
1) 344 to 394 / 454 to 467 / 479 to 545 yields -1.0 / 13.9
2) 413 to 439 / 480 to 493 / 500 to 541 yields 7.5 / 15.1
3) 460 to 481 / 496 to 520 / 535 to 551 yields -1.1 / 14.3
